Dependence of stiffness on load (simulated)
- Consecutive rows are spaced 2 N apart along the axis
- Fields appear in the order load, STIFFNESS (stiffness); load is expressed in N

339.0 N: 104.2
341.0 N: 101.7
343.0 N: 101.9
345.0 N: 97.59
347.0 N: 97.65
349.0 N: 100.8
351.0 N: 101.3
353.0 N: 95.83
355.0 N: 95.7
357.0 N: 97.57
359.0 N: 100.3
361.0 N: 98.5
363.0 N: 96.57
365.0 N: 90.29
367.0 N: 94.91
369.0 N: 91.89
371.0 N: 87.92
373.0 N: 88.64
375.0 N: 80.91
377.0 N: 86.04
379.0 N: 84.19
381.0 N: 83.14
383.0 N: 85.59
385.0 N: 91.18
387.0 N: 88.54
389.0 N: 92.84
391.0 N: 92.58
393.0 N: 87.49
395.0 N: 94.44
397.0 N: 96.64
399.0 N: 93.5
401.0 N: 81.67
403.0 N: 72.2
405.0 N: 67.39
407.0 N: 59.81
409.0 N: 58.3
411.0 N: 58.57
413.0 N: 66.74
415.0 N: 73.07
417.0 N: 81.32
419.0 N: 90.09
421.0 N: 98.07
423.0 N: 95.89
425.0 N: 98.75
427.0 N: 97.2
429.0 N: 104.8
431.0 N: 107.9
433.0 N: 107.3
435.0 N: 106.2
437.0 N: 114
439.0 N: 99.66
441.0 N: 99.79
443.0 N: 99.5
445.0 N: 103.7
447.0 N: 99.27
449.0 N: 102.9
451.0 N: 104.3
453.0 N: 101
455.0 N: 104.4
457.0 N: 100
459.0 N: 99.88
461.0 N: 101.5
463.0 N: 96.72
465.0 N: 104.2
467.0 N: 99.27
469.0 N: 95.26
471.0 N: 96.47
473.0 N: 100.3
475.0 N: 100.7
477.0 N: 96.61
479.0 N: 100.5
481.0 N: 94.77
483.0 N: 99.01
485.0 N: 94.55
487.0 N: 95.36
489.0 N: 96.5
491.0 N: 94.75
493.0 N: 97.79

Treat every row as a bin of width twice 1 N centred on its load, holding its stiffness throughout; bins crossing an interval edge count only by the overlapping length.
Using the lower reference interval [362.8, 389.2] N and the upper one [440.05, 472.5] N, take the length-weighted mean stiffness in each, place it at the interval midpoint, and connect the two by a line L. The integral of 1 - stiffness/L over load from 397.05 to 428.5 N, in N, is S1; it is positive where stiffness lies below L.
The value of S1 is 4.6 N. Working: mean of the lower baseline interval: 88.4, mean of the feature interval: 80.4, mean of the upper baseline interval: 101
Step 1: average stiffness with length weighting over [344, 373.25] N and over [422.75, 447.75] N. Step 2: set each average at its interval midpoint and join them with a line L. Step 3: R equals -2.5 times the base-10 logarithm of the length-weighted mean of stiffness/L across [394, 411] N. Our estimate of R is 0.284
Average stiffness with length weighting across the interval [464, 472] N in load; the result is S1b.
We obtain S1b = 98.8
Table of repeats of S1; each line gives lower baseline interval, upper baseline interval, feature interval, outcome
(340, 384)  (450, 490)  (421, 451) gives -1.6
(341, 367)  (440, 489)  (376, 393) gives 1.8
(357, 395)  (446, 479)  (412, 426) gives 1.3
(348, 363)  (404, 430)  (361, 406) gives 1.2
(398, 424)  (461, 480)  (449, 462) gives -1.2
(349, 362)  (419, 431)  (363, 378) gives 1.4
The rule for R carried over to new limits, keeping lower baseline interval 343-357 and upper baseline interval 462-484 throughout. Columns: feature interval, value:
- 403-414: 0.483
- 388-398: 0.064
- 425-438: -0.076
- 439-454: -0.031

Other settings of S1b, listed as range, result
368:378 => 87.1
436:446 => 103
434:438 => 110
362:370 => 93.4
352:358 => 96.4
